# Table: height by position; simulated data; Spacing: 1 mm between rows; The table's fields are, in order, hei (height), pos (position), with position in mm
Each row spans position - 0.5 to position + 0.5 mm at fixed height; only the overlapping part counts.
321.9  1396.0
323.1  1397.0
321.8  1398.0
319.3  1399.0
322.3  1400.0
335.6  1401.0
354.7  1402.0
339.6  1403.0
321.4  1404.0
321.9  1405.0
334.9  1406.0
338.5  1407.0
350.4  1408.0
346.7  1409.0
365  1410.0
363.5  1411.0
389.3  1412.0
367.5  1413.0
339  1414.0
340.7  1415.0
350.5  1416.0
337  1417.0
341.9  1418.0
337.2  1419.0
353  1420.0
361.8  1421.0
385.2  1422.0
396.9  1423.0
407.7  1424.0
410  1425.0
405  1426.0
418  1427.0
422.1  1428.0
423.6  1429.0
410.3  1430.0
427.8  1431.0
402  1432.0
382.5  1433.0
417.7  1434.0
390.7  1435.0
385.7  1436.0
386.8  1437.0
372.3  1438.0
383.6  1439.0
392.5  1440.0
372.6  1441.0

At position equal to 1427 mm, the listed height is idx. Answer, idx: 418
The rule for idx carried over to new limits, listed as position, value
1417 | 337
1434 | 417.7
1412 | 389.3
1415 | 340.7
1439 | 383.6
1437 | 386.8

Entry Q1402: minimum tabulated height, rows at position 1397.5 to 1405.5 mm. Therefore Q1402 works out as 319.3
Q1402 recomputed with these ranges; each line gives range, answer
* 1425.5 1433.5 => 382.5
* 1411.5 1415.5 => 339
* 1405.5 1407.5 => 334.9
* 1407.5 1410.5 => 346.7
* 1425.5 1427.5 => 405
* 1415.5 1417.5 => 337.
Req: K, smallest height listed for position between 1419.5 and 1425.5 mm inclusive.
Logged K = 353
